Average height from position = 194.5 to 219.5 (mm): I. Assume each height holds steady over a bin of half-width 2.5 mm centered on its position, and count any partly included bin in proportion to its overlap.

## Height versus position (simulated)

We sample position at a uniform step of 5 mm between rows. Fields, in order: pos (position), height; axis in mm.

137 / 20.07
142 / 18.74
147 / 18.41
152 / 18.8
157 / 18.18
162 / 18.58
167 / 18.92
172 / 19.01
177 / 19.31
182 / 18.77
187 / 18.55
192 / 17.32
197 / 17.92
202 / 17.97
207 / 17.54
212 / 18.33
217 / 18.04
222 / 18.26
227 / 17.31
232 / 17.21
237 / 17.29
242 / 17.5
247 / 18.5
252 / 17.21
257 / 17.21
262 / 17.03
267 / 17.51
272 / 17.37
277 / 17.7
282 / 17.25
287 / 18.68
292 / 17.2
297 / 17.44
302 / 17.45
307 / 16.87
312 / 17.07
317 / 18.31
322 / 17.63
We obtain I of 18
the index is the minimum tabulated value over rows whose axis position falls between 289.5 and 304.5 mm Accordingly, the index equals 17.2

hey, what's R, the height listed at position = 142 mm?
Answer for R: 18.74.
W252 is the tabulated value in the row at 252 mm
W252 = 17.21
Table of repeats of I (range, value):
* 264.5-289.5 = 17.7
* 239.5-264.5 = 17.5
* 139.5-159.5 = 18.5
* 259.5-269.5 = 17.3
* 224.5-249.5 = 17.6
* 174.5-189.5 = 18.9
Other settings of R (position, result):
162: 18.58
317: 18.31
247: 18.5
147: 18.41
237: 17.29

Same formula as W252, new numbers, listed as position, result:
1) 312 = 17.07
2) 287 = 18.68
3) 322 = 17.63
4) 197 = 17.92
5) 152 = 18.8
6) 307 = 16.87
